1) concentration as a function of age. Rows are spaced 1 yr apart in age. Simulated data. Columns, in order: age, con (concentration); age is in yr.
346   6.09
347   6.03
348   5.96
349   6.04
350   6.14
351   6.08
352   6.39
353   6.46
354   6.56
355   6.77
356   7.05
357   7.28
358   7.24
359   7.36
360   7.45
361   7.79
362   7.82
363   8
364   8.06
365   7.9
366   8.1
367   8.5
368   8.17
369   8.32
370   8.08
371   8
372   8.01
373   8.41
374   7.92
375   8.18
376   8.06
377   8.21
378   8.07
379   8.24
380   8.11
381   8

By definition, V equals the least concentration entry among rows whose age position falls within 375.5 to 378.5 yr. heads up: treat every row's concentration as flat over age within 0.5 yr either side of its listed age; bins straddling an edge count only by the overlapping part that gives 8.06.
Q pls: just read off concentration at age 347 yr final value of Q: 6.03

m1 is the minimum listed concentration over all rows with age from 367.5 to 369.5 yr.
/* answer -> 8.17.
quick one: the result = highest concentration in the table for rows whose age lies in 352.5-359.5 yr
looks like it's 7.36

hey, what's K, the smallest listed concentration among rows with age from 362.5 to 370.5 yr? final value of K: 7.9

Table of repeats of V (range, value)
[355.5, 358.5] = 7.05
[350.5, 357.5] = 6.08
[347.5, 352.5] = 5.96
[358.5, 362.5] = 7.36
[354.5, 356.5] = 6.77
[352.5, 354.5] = 6.46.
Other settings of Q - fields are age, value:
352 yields 6.39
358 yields 7.24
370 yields 8.08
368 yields 8.17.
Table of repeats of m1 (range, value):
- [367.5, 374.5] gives 7.92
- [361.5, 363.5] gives 7.82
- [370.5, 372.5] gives 8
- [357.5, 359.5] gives 7.24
